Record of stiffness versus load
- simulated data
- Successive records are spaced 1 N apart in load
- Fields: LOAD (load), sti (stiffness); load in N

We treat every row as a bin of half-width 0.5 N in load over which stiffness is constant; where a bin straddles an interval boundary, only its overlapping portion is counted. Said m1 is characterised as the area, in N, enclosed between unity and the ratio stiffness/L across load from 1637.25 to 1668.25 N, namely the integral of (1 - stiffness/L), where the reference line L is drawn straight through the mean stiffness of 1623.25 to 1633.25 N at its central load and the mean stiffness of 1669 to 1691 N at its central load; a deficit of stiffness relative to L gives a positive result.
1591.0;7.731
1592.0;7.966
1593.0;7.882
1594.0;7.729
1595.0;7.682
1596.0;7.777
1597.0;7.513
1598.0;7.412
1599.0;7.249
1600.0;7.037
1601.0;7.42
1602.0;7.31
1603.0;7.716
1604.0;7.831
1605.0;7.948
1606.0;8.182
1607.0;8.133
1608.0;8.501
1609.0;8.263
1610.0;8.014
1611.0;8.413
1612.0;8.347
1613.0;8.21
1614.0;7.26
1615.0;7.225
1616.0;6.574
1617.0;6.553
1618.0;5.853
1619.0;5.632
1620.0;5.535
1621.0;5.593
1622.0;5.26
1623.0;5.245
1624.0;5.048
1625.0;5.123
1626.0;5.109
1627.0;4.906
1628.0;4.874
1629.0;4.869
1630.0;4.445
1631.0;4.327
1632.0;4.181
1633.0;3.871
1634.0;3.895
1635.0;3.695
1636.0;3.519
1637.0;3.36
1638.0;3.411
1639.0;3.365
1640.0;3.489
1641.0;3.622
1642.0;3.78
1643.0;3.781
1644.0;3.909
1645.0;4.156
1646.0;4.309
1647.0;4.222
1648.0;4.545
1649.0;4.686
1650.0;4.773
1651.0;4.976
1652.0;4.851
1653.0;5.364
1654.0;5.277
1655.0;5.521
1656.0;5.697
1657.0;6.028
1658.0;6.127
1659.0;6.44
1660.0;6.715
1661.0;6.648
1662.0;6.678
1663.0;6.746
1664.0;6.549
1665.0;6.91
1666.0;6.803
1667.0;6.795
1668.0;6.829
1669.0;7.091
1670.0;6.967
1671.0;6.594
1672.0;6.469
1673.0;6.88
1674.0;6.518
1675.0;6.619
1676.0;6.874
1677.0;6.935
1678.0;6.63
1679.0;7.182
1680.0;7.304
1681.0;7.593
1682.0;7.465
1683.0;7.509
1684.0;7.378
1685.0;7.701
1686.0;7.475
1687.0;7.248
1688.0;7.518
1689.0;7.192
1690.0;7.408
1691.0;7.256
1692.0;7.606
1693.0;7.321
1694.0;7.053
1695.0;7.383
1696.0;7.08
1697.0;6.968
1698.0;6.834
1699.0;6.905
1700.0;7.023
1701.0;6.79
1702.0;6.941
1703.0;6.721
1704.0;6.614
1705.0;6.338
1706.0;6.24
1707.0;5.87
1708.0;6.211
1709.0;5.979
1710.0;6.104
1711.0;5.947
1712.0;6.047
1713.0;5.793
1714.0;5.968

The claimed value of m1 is 3.6 N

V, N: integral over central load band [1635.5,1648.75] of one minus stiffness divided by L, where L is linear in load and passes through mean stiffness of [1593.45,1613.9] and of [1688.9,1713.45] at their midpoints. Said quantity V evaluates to 6.4 N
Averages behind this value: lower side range 7.82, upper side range 6.7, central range 3.82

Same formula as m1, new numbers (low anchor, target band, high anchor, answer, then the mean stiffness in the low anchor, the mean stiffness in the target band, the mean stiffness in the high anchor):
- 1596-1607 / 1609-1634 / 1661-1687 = 5.3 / 7.6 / 5.86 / 6.98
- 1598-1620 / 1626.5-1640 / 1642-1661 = 4.6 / 7.46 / 4.03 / 5.08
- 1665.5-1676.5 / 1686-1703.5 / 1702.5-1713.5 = -2.1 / 6.77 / 7.14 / 6.17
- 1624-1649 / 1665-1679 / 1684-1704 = -1.8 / 4.15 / 6.79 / 7.17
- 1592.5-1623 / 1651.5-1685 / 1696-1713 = 0.7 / 7.3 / 6.62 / 6.47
